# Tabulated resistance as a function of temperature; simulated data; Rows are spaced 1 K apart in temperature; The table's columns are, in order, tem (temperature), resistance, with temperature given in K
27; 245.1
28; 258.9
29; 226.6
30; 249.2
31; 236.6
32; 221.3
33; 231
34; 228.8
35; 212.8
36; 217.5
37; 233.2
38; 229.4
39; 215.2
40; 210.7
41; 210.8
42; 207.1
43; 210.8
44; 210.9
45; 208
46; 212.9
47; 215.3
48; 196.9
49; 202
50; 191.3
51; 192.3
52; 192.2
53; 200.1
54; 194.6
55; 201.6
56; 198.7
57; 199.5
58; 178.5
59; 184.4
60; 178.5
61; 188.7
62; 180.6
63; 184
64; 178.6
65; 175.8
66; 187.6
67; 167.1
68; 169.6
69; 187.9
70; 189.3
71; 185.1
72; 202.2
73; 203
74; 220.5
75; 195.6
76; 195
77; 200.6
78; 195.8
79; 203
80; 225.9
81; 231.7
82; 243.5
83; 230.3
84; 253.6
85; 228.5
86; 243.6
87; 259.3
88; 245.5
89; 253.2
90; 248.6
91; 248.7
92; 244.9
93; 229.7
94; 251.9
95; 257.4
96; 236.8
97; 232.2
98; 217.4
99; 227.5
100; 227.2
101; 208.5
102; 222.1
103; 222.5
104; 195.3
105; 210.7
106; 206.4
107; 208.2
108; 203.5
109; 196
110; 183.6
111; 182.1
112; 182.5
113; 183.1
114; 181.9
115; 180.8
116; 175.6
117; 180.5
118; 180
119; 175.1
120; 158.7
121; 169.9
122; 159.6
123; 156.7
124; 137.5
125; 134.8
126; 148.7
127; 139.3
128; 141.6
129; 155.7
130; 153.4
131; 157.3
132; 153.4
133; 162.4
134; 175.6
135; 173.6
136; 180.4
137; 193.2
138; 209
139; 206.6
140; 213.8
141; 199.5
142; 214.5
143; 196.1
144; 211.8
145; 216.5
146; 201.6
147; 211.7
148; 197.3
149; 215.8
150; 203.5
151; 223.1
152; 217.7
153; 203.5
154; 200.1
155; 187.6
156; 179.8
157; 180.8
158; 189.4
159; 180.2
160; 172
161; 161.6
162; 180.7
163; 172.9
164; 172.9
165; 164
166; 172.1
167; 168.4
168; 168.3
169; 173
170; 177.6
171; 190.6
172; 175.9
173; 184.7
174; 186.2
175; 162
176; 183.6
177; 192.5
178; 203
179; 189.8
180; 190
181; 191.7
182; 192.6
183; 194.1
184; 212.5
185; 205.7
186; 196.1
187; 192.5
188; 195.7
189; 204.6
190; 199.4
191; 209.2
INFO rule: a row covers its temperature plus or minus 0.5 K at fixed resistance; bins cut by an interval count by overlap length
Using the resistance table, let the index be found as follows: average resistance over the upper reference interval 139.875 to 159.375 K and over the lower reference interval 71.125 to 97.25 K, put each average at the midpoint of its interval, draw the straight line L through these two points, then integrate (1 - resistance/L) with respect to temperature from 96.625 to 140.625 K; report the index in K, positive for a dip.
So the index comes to 6.6 K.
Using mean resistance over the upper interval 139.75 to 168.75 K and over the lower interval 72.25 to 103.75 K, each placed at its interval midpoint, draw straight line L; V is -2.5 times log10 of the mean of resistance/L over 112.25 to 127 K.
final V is 0.27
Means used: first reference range 229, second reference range 192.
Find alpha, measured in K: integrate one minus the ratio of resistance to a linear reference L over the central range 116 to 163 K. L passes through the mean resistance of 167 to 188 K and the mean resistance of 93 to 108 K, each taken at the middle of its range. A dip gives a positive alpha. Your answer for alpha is 5.2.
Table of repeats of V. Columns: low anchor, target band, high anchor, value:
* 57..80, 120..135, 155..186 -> 0.202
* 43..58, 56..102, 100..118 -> -0.079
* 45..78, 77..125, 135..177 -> -0.098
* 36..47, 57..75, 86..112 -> 0.174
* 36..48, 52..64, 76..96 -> 0.171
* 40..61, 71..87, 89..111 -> -0.028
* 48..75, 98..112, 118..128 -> -0.246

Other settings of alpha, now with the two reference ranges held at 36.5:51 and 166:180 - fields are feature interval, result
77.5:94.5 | -3.1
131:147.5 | -0.4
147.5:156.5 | -0.8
